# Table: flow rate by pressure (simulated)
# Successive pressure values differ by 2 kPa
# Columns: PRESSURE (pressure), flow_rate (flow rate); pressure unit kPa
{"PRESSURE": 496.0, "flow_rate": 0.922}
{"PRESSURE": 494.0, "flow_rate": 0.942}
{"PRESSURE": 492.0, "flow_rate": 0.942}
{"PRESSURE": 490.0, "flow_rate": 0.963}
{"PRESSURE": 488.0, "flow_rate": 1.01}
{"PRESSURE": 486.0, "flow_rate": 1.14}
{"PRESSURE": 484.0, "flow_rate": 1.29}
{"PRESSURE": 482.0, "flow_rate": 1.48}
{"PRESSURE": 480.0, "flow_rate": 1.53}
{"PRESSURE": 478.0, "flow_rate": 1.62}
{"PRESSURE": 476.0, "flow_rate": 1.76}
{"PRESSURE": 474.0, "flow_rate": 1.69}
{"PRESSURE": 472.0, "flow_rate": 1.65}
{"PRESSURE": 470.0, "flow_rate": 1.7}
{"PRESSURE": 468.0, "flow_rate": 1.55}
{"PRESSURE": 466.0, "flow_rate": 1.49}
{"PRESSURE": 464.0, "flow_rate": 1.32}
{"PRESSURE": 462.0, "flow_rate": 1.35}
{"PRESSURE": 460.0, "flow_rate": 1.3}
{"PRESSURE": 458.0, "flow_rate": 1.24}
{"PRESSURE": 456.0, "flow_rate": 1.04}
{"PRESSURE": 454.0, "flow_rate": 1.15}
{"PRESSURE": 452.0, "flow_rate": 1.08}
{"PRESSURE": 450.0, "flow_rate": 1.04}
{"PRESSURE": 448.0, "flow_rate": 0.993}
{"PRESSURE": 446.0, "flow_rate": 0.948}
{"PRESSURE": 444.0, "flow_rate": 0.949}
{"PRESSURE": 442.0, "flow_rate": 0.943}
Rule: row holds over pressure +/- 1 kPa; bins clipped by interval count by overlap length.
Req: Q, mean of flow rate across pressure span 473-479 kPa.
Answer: 1.69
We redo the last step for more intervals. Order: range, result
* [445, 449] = 0.97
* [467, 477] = 1.67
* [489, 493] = 0.952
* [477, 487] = 1.41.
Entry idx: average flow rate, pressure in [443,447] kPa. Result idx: 0.948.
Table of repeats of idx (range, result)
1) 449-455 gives 1.09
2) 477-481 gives 1.58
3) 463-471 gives 1.52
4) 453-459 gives 1.14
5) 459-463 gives 1.33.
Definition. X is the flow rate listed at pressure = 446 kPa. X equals 0.948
